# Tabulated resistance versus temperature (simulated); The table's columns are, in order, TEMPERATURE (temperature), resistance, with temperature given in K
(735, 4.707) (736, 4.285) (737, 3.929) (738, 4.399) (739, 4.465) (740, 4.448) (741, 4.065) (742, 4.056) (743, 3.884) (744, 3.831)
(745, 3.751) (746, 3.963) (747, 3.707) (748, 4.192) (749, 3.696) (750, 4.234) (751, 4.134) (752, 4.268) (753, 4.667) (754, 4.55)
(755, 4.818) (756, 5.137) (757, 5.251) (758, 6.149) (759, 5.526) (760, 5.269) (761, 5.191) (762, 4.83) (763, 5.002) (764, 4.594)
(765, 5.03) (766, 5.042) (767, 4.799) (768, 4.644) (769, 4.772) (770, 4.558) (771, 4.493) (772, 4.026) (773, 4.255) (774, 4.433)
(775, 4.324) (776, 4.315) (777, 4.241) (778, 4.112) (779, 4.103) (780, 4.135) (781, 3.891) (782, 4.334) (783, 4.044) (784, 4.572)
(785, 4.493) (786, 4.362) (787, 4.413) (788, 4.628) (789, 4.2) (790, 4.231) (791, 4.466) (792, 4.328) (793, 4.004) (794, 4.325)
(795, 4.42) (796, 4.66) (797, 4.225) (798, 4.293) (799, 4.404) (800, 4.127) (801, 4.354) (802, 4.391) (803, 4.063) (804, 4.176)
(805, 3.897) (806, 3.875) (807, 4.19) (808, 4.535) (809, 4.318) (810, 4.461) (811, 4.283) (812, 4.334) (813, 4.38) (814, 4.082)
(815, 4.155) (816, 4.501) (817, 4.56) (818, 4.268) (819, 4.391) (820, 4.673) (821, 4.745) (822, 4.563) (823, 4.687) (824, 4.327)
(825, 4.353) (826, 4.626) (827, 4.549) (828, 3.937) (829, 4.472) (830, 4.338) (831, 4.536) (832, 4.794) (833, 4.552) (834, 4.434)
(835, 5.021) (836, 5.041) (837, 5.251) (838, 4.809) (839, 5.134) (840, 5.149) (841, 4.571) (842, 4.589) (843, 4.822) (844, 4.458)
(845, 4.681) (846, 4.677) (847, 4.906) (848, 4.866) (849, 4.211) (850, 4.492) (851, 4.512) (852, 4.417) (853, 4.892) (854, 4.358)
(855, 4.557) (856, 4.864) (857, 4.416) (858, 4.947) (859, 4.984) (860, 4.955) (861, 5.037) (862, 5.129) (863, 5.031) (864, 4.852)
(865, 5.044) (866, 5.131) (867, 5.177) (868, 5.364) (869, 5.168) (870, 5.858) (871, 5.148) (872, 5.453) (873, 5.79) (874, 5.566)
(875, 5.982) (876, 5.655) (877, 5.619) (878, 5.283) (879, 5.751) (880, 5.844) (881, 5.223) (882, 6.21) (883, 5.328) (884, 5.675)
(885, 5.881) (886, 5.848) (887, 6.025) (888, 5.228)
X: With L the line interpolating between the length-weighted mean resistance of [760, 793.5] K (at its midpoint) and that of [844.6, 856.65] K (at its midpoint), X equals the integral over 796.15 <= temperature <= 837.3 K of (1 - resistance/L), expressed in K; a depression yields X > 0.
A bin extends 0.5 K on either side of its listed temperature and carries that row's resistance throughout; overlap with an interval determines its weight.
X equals 1.2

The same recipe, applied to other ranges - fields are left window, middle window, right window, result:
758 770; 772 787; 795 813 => 1.5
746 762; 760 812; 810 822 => 1.7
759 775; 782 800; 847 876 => 1.7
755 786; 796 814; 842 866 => 1.7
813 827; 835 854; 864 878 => 0.7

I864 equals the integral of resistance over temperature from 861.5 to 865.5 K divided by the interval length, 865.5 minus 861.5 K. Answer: 5.01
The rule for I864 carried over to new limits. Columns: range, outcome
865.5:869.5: 5.21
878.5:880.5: 5.8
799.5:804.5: 4.22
